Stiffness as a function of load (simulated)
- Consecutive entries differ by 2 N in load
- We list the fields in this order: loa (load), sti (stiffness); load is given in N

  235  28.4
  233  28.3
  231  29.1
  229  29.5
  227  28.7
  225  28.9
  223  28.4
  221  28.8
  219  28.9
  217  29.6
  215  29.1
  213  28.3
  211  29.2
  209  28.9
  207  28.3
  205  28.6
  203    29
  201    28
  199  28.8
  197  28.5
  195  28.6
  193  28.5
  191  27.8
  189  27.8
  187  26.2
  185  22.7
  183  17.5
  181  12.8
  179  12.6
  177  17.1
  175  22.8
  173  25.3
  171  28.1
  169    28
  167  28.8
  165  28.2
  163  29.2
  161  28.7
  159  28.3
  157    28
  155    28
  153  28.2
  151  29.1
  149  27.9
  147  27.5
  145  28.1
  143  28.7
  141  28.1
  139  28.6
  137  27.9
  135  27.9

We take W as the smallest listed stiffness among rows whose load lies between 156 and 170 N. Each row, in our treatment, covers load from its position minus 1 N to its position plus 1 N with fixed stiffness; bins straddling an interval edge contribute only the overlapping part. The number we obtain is 28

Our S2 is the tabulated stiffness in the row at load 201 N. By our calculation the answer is 28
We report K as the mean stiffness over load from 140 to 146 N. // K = 28.3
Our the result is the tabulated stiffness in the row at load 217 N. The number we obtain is 29.6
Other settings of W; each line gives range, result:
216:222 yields 28.8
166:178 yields 17.1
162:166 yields 28.2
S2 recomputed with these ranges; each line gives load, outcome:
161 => 28.7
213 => 28.3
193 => 28.5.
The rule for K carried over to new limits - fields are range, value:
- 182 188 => 22.1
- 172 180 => 19.5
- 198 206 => 28.6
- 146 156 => 28.1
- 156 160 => 28.1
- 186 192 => 27.3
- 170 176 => 25.4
